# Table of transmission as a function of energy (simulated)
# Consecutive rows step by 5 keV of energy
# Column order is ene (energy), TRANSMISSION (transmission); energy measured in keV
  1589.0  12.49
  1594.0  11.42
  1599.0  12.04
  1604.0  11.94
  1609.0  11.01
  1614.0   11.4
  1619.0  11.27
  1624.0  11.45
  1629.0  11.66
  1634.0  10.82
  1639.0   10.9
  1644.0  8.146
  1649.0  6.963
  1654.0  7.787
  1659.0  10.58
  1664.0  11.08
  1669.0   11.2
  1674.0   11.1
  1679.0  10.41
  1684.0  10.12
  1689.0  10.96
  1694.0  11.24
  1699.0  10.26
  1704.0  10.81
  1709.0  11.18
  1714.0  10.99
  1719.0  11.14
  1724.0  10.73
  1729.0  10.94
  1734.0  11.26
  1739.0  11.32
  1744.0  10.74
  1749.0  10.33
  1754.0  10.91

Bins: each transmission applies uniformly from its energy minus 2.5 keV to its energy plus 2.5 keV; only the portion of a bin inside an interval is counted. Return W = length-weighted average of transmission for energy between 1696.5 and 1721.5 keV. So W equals 10.9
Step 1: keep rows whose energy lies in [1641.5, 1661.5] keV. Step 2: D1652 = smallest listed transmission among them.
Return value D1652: 6.963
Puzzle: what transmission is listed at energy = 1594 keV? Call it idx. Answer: 11.42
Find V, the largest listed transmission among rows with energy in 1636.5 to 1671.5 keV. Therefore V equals 11.2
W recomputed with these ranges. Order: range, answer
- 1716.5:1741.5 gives 11.1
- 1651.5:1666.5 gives 9.82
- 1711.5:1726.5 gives 11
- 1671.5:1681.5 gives 10.8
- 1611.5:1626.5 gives 11.4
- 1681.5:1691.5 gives 10.5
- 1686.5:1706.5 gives 10.8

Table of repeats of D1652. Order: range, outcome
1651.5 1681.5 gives 7.787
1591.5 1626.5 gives 11.01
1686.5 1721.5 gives 10.26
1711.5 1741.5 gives 10.73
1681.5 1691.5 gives 10.12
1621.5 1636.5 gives 10.82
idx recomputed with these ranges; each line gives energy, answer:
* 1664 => 11.08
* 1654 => 7.787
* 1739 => 11.32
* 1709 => 11.18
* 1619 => 11.27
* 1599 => 12.04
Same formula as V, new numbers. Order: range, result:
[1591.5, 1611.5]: 12.04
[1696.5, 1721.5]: 11.18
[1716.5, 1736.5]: 11.26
